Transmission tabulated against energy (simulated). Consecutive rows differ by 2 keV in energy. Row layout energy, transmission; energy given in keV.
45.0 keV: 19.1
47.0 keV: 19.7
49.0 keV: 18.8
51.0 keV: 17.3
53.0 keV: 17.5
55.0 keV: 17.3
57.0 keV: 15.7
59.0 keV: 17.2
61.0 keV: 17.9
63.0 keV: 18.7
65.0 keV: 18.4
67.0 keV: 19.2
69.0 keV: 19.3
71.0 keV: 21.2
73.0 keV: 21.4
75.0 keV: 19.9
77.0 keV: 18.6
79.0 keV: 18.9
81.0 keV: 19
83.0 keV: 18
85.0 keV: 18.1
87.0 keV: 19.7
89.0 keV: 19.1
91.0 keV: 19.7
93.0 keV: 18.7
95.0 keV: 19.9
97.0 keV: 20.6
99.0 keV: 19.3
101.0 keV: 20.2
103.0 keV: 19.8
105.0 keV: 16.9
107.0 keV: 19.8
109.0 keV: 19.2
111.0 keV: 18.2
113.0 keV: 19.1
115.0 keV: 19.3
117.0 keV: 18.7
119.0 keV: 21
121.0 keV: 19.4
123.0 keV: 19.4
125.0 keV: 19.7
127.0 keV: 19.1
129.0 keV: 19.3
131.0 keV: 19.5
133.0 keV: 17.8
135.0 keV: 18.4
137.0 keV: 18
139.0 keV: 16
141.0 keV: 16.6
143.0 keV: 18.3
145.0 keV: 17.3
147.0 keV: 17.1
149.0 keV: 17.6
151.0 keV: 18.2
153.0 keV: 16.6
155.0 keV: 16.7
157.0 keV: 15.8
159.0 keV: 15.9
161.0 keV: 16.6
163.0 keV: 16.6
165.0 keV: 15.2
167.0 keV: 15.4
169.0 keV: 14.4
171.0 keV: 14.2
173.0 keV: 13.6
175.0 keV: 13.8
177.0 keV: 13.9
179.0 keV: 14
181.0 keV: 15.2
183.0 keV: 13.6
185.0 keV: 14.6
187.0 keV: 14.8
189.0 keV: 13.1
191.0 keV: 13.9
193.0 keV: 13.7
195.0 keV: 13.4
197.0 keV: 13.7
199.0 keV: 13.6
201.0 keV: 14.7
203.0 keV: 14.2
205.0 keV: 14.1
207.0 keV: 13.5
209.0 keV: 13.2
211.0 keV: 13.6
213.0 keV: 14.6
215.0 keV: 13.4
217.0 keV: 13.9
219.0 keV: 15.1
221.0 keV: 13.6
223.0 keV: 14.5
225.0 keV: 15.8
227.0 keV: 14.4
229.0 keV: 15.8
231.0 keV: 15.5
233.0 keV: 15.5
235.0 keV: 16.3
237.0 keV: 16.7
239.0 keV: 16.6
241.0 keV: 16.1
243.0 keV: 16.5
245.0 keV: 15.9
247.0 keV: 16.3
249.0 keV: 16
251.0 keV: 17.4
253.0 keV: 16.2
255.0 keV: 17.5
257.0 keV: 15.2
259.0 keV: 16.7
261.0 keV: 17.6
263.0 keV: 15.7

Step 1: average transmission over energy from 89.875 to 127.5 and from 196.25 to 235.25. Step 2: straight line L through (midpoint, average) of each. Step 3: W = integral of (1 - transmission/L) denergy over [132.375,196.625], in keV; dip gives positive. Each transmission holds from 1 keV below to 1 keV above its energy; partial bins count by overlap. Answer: 4.7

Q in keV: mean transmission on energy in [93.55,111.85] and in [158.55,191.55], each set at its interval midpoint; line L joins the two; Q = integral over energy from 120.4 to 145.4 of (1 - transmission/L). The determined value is -1.5 keV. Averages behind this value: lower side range 19.3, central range 18.4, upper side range 14.6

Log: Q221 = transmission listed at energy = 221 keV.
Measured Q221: 13.6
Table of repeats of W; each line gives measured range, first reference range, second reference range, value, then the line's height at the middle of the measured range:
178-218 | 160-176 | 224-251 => 3.8 keV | 15.4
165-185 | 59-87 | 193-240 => 2.0 keV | 15.9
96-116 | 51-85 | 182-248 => -1.9 keV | 17.6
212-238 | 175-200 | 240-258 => 0.7 keV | 15.4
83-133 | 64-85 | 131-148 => -2.3 keV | 18.4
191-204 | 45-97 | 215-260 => 2.0 keV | 16.5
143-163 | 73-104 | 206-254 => 0.7 keV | 17.5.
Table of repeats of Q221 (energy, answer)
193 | 13.7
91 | 19.7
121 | 19.4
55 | 17.3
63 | 18.7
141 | 16.6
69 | 19.3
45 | 19.1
